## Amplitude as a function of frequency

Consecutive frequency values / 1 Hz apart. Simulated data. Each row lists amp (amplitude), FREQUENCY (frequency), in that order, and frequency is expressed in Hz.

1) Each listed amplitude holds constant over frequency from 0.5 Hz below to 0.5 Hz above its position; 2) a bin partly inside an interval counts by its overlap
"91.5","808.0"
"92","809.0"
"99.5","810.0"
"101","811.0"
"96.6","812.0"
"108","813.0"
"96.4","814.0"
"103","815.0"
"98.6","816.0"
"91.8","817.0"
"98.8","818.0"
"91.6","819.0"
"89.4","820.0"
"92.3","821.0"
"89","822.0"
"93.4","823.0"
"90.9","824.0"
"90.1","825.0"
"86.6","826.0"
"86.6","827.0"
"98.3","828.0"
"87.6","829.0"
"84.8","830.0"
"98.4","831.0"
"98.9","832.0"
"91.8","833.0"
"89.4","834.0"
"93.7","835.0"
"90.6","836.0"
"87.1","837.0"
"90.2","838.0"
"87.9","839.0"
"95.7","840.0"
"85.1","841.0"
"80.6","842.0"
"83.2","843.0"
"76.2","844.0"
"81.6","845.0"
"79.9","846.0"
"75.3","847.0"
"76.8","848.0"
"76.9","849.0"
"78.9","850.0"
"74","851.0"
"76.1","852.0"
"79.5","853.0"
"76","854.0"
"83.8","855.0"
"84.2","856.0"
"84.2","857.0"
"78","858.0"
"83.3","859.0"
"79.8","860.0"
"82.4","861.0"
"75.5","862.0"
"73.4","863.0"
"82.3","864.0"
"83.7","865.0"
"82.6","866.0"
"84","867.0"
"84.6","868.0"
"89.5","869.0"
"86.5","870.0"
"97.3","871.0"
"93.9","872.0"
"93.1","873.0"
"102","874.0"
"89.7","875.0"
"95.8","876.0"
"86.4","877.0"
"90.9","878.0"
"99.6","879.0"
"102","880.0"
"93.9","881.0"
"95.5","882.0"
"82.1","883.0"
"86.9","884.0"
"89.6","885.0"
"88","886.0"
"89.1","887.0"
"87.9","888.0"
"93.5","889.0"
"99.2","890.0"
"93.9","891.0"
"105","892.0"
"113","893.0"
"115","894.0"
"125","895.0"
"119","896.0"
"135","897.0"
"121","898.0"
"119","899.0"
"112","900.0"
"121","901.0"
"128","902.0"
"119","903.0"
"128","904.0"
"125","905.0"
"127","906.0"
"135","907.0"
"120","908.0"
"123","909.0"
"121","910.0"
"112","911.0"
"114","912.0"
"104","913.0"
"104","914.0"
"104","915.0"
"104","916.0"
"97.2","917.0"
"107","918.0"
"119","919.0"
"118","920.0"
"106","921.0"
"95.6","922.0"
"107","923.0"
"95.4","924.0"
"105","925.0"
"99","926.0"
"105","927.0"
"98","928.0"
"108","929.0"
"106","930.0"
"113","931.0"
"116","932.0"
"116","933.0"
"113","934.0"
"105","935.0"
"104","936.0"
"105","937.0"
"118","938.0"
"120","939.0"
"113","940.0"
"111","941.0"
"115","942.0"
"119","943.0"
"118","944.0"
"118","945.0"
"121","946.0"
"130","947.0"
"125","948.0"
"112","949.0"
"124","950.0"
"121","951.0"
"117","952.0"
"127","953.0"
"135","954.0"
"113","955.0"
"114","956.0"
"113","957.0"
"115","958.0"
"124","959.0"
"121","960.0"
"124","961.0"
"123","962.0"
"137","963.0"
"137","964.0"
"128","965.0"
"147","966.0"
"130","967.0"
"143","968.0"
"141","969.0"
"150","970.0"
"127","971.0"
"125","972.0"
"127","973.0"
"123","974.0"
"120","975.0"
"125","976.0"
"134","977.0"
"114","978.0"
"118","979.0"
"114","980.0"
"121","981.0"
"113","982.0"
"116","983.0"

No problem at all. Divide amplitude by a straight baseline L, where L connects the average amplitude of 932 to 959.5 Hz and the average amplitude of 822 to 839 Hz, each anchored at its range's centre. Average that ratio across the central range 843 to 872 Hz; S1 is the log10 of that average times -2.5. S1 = 0.20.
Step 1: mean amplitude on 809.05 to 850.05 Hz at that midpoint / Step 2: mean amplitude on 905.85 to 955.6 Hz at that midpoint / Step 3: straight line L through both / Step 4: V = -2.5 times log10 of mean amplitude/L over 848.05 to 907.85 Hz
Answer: 0.06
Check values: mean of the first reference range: 90.2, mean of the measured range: 96.2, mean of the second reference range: 113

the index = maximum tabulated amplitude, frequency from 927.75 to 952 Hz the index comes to 130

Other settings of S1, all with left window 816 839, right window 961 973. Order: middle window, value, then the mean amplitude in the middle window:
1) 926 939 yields 0.14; 109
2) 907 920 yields 0.06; 112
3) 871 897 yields 0.12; 97.9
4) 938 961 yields 0.08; 119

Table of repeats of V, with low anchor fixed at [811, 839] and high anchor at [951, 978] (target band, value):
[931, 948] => 0.05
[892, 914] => -0.07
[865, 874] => 0.17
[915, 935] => 0.11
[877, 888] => 0.17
